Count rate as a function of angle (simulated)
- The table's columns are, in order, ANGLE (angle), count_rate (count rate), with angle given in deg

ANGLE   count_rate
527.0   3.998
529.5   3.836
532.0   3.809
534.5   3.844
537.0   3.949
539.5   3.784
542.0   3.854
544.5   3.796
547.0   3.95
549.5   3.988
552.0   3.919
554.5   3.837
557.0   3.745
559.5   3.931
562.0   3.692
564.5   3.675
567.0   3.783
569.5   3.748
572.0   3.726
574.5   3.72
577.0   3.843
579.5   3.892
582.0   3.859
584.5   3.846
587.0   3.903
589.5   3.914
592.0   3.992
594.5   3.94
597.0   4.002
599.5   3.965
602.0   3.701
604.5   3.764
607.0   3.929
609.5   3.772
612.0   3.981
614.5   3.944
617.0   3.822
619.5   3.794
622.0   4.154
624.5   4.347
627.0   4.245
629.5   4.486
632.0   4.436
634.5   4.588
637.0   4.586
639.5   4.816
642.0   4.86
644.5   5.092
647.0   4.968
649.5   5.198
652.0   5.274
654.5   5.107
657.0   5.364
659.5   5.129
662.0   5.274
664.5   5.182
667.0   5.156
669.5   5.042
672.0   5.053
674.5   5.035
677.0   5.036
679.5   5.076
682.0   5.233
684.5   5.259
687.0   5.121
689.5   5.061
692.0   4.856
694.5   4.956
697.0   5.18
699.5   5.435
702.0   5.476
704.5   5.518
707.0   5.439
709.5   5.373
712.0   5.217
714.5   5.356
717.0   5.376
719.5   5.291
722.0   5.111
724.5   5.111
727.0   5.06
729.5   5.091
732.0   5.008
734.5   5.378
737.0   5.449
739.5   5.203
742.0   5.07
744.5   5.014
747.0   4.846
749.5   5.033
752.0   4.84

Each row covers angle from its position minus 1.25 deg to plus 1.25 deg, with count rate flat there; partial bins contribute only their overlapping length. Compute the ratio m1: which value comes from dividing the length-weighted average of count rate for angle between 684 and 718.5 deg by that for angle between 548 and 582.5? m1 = 1.38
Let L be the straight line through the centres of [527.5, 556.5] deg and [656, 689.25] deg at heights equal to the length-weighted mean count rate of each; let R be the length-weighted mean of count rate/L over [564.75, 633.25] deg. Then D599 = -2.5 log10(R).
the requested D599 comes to 0.13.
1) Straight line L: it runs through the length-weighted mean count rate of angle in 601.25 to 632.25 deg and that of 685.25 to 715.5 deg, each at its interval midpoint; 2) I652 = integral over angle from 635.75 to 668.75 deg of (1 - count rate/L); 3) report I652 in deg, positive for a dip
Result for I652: -3.9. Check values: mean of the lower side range 4.02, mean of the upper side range 5.25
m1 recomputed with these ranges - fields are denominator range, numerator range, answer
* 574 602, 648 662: 1.34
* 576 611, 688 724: 1.35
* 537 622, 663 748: 1.34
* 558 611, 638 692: 1.33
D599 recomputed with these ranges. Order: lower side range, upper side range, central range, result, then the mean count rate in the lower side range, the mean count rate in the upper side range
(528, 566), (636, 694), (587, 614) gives 0.13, 3.84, 5.08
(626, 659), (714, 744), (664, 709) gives -0.03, 4.86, 5.2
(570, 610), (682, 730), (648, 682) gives -0.09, 3.86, 5.23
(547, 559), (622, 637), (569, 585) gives 0.07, 3.88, 4.41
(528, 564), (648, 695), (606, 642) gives 0.10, 3.85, 5.13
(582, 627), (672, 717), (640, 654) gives -0.12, 3.93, 5.21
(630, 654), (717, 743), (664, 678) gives -0.02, 4.86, 5.19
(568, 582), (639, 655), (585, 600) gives 0.04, 3.79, 5.05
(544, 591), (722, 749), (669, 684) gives -0.09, 3.83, 5.12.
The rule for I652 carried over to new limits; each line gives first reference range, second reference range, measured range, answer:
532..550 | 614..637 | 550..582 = 1.4 deg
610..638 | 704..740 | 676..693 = -0.8 deg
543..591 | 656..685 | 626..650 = 0.1 deg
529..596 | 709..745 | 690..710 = -1.1 deg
